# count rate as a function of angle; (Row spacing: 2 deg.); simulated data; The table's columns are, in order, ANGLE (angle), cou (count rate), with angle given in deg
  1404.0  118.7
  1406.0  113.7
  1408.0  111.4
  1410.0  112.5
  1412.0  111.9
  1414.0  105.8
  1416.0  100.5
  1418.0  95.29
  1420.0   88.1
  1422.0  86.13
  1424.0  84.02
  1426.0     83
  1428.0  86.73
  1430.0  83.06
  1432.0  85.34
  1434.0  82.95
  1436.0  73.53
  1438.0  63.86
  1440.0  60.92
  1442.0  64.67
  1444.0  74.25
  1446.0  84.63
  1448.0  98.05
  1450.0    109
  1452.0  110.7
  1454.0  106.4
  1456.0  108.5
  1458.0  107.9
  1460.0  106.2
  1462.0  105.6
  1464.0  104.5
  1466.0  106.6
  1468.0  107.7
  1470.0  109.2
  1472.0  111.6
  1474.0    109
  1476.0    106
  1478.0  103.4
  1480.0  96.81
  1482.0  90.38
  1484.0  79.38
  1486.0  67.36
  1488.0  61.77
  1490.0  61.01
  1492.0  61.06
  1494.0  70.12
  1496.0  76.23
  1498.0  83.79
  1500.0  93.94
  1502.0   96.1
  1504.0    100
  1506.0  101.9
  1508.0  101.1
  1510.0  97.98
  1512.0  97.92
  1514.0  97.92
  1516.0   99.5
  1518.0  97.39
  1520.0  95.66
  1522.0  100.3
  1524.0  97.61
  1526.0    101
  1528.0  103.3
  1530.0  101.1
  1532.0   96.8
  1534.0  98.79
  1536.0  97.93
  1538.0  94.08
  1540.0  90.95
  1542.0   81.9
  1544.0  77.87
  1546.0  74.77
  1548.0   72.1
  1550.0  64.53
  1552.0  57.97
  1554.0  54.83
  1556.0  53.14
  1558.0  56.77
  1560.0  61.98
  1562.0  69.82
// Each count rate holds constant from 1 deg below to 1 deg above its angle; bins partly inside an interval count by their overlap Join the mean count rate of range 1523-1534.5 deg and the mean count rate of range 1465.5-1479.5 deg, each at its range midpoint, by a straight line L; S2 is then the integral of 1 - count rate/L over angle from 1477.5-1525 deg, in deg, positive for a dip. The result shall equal 6.8 deg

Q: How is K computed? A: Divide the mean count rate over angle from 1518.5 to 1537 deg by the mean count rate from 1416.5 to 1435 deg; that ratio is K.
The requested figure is 1.1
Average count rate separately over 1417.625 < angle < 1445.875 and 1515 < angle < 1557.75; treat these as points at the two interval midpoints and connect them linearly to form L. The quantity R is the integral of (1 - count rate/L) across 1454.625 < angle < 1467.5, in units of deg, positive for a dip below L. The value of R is -4.06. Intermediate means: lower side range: 79.2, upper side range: 85.7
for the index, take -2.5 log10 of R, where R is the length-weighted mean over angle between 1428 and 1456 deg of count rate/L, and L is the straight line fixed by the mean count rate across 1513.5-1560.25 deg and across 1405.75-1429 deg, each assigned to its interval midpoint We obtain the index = 0.116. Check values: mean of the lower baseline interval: 97.8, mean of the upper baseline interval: 84.7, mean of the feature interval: 85.4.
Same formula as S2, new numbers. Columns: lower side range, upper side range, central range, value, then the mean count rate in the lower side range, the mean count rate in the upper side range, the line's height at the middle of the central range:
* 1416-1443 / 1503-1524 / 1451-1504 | -2.0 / 80.6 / 98.9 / 91.1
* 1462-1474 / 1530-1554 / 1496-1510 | 0.1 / 108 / 82.1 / 95.7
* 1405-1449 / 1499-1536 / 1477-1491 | 2.2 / 88.7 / 98.8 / 95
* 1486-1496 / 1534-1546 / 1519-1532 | -2.9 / 65.2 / 88.3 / 81.4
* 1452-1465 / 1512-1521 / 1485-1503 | 4.7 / 107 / 97.7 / 101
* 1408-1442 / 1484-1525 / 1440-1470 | -3.7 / 87.7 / 87.7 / 87.7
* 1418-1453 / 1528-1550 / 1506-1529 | -3.1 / 83.8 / 88.2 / 87.3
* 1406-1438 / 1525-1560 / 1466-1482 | -3.3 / 92.4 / 80.5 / 87.3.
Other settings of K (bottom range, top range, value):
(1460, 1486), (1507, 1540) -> 0.97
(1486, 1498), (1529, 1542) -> 1.41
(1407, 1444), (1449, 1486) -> 1.18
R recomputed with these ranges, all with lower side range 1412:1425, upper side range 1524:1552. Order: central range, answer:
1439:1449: 1.8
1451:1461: -1.7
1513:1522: -0.9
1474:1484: -0.7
